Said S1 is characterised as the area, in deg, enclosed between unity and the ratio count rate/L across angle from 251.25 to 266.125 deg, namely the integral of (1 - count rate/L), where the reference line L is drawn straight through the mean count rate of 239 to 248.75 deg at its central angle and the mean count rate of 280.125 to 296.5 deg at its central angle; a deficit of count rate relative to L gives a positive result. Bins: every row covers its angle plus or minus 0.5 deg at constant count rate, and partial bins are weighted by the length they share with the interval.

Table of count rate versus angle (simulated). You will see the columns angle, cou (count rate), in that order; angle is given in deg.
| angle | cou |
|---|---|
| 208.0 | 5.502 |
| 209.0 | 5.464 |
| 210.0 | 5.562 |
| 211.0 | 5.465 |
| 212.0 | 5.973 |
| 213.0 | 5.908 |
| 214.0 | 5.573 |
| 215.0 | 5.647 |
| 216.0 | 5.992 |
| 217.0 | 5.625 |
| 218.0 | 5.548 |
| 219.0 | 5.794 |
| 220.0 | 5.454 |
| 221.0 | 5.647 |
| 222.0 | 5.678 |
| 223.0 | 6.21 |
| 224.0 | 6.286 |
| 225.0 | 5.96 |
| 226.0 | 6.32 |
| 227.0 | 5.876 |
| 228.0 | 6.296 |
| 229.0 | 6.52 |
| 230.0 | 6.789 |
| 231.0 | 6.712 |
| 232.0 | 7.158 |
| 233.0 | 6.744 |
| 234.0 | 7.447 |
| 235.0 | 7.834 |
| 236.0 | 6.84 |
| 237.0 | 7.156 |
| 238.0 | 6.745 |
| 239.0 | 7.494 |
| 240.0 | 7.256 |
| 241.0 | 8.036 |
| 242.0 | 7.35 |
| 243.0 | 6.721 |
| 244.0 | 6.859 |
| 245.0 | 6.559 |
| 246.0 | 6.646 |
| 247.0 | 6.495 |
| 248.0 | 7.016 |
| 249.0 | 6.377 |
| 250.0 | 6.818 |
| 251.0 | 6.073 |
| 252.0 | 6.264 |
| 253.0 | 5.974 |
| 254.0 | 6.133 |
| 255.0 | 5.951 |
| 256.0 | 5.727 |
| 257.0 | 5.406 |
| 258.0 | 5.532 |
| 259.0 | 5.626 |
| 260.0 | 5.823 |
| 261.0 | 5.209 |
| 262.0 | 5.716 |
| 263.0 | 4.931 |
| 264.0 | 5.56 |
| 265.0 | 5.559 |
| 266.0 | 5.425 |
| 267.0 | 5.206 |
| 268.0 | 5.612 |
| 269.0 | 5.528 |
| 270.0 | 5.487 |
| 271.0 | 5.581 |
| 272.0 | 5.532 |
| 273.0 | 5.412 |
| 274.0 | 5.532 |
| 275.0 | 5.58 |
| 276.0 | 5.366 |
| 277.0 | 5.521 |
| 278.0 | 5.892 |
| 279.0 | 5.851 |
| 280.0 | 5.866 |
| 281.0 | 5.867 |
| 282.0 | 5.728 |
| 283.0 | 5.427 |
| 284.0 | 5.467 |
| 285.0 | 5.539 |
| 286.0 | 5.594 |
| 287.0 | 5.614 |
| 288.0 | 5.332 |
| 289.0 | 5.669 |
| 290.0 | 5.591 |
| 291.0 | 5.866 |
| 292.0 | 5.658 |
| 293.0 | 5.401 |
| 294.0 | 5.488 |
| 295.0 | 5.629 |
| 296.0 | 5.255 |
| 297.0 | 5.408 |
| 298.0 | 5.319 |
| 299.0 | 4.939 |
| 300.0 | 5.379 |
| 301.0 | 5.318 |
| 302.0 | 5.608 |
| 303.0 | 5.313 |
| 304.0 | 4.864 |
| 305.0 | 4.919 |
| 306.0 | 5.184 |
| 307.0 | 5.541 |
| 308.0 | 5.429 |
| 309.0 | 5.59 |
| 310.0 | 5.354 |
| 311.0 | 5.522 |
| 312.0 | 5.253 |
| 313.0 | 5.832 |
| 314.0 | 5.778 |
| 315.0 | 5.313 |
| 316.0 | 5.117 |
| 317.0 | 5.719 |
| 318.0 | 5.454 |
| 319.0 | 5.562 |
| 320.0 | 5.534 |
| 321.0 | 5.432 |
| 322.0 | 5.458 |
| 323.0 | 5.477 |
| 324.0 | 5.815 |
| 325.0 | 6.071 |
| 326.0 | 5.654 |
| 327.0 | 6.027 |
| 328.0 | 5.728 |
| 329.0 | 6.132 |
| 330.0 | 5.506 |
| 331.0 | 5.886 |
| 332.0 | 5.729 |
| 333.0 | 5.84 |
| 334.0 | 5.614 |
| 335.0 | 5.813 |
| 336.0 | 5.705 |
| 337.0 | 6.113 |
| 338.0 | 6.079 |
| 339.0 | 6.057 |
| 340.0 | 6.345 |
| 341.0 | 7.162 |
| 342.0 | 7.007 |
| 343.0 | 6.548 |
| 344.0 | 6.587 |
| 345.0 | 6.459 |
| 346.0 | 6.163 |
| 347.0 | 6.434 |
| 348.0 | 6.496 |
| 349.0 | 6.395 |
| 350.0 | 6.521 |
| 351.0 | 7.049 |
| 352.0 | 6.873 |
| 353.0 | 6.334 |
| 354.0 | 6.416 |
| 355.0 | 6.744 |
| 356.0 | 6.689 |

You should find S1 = 2.0 deg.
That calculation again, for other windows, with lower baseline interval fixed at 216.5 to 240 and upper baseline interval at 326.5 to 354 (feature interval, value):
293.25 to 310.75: 2.7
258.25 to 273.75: 2.2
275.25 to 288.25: 1.5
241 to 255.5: -0.3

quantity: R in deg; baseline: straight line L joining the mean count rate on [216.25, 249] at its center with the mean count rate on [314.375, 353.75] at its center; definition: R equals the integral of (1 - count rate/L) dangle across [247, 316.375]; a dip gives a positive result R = 8.03 deg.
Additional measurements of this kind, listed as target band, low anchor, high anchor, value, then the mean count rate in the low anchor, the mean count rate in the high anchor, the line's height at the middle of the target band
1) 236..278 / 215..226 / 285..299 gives -2.99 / 5.83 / 5.5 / 5.67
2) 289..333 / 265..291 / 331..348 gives 3.01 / 5.57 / 6.23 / 5.92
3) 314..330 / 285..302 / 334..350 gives 0.94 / 5.47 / 6.34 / 5.98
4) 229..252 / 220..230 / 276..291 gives -3.71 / 6.09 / 5.64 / 5.97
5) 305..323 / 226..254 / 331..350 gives 2.63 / 6.8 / 6.25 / 6.39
